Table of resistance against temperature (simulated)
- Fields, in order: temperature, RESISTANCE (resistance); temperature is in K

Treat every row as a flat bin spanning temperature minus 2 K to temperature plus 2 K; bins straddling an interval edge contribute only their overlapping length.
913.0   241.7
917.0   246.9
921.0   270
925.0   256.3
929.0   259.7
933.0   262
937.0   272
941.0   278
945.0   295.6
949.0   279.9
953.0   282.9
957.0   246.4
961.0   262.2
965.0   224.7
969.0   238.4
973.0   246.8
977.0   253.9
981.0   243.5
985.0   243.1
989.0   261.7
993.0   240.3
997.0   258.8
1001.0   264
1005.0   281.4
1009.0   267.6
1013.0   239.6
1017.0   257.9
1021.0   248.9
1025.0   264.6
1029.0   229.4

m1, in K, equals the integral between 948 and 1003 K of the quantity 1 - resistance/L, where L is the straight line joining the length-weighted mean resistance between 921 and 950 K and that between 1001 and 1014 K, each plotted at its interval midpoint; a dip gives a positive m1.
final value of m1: 3.1 K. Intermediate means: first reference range 272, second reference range 265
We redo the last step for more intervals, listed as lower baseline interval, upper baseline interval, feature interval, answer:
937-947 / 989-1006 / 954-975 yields 2.20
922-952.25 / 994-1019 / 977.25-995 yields 1.10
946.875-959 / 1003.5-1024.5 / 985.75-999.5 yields 0.51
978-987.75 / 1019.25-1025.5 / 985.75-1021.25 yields -1.00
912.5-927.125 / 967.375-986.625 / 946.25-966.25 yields -1.04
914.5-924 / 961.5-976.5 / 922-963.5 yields -3.24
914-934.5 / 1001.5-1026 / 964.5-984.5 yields 1.26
